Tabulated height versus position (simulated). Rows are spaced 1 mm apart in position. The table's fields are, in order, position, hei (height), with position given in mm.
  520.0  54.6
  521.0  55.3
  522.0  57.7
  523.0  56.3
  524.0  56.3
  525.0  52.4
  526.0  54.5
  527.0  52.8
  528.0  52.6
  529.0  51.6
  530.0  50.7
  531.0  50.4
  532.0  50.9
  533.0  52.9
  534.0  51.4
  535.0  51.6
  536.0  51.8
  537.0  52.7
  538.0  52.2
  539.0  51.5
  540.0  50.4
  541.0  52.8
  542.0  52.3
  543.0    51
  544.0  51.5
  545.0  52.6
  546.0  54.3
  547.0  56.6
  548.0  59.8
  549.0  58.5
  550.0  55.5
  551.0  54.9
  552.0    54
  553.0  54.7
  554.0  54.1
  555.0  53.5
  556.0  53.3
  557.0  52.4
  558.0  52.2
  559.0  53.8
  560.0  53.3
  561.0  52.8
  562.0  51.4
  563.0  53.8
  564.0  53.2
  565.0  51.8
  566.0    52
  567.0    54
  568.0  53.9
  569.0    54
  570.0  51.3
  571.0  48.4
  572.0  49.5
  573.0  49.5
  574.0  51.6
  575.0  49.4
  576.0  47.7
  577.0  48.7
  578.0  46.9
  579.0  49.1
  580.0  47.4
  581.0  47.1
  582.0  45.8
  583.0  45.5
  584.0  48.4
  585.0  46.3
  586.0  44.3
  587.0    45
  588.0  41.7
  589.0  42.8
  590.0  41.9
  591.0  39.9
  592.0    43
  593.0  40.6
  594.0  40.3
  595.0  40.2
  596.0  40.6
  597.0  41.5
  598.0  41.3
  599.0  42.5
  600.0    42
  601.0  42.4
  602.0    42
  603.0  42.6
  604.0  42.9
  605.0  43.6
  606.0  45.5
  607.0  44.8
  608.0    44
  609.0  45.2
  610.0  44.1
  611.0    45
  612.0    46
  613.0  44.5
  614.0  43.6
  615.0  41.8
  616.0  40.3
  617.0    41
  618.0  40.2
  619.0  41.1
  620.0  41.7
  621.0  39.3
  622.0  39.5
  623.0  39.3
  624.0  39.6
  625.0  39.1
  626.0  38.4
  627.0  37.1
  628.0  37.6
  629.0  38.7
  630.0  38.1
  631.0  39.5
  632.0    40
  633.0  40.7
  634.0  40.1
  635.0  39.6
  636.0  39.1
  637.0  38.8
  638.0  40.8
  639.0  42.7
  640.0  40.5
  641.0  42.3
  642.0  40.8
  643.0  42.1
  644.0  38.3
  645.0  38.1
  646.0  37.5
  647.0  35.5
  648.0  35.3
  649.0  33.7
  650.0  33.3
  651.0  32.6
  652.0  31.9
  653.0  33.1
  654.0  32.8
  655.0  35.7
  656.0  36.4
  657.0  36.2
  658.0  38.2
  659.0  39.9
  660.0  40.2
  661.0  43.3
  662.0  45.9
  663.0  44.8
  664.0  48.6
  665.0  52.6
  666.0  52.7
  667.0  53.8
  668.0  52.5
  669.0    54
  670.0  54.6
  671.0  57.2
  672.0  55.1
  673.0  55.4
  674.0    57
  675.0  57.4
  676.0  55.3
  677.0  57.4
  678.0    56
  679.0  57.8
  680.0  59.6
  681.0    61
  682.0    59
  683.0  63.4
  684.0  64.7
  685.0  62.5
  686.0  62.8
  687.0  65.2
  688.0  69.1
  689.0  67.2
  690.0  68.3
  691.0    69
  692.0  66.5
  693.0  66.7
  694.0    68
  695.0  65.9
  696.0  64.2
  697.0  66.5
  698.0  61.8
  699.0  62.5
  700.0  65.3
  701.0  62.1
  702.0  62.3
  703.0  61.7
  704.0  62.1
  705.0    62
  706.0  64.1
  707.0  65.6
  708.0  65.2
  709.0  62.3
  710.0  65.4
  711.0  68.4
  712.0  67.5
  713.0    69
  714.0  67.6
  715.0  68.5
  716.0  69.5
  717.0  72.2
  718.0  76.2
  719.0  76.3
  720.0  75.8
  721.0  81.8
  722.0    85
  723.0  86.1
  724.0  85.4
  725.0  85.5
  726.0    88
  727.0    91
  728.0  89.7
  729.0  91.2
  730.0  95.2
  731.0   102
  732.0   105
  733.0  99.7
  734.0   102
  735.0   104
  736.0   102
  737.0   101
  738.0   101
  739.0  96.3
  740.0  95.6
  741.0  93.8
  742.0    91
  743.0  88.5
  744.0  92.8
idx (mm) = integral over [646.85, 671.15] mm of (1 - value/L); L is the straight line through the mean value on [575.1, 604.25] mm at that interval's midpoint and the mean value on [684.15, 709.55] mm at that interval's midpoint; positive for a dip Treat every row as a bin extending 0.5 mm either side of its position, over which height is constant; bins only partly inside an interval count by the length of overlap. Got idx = 6.55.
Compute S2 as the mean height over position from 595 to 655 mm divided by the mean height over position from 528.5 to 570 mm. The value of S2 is 0.76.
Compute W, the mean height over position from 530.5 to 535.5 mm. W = 51.4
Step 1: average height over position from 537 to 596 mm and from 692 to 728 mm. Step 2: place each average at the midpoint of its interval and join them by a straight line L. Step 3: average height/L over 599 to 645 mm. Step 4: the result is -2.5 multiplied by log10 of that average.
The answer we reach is 0.37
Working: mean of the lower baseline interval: 50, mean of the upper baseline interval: 70.7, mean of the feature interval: 41.2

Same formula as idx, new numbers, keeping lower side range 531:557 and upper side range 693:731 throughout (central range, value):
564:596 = 5.8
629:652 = 9.3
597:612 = 4.2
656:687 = 6.8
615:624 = 3.1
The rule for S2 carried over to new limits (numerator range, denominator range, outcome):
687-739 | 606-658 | 1.94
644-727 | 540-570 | 1.09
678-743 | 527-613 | 1.54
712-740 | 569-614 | 1.95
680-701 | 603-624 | 1.52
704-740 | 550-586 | 1.62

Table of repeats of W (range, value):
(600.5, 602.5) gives 42.2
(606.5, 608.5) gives 44.4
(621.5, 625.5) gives 39.4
